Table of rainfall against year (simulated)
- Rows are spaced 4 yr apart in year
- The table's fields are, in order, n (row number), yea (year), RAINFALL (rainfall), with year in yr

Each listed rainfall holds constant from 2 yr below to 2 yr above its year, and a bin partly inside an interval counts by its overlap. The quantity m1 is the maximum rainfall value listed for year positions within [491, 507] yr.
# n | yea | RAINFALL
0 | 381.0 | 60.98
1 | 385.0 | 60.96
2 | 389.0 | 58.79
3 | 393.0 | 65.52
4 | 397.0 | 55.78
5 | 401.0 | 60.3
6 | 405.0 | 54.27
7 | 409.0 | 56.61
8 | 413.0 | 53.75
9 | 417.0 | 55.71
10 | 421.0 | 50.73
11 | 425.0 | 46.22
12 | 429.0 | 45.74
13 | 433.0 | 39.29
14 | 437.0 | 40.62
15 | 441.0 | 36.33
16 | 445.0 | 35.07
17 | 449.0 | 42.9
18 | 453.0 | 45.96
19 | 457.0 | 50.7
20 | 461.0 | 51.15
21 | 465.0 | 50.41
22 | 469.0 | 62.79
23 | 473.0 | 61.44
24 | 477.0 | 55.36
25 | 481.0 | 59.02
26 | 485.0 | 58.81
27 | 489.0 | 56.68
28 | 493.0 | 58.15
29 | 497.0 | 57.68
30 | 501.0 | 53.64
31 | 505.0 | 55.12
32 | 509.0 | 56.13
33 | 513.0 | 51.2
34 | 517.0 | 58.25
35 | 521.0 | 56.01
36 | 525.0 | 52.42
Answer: 58.15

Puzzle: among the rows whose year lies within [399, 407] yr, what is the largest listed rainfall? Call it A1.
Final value 60.3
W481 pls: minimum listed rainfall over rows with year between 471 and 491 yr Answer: 55.36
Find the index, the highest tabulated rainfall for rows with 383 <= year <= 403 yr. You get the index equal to 65.52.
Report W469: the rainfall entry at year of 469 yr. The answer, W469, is 62.79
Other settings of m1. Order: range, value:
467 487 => 62.79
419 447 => 50.73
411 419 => 55.71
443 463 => 51.15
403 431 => 56.61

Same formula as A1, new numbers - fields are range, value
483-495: 58.81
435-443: 40.62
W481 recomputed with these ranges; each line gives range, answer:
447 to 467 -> 42.9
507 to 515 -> 51.2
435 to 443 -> 36.33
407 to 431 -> 45.74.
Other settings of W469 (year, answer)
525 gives 52.42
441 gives 36.33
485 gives 58.81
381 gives 60.98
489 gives 56.68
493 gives 58.15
